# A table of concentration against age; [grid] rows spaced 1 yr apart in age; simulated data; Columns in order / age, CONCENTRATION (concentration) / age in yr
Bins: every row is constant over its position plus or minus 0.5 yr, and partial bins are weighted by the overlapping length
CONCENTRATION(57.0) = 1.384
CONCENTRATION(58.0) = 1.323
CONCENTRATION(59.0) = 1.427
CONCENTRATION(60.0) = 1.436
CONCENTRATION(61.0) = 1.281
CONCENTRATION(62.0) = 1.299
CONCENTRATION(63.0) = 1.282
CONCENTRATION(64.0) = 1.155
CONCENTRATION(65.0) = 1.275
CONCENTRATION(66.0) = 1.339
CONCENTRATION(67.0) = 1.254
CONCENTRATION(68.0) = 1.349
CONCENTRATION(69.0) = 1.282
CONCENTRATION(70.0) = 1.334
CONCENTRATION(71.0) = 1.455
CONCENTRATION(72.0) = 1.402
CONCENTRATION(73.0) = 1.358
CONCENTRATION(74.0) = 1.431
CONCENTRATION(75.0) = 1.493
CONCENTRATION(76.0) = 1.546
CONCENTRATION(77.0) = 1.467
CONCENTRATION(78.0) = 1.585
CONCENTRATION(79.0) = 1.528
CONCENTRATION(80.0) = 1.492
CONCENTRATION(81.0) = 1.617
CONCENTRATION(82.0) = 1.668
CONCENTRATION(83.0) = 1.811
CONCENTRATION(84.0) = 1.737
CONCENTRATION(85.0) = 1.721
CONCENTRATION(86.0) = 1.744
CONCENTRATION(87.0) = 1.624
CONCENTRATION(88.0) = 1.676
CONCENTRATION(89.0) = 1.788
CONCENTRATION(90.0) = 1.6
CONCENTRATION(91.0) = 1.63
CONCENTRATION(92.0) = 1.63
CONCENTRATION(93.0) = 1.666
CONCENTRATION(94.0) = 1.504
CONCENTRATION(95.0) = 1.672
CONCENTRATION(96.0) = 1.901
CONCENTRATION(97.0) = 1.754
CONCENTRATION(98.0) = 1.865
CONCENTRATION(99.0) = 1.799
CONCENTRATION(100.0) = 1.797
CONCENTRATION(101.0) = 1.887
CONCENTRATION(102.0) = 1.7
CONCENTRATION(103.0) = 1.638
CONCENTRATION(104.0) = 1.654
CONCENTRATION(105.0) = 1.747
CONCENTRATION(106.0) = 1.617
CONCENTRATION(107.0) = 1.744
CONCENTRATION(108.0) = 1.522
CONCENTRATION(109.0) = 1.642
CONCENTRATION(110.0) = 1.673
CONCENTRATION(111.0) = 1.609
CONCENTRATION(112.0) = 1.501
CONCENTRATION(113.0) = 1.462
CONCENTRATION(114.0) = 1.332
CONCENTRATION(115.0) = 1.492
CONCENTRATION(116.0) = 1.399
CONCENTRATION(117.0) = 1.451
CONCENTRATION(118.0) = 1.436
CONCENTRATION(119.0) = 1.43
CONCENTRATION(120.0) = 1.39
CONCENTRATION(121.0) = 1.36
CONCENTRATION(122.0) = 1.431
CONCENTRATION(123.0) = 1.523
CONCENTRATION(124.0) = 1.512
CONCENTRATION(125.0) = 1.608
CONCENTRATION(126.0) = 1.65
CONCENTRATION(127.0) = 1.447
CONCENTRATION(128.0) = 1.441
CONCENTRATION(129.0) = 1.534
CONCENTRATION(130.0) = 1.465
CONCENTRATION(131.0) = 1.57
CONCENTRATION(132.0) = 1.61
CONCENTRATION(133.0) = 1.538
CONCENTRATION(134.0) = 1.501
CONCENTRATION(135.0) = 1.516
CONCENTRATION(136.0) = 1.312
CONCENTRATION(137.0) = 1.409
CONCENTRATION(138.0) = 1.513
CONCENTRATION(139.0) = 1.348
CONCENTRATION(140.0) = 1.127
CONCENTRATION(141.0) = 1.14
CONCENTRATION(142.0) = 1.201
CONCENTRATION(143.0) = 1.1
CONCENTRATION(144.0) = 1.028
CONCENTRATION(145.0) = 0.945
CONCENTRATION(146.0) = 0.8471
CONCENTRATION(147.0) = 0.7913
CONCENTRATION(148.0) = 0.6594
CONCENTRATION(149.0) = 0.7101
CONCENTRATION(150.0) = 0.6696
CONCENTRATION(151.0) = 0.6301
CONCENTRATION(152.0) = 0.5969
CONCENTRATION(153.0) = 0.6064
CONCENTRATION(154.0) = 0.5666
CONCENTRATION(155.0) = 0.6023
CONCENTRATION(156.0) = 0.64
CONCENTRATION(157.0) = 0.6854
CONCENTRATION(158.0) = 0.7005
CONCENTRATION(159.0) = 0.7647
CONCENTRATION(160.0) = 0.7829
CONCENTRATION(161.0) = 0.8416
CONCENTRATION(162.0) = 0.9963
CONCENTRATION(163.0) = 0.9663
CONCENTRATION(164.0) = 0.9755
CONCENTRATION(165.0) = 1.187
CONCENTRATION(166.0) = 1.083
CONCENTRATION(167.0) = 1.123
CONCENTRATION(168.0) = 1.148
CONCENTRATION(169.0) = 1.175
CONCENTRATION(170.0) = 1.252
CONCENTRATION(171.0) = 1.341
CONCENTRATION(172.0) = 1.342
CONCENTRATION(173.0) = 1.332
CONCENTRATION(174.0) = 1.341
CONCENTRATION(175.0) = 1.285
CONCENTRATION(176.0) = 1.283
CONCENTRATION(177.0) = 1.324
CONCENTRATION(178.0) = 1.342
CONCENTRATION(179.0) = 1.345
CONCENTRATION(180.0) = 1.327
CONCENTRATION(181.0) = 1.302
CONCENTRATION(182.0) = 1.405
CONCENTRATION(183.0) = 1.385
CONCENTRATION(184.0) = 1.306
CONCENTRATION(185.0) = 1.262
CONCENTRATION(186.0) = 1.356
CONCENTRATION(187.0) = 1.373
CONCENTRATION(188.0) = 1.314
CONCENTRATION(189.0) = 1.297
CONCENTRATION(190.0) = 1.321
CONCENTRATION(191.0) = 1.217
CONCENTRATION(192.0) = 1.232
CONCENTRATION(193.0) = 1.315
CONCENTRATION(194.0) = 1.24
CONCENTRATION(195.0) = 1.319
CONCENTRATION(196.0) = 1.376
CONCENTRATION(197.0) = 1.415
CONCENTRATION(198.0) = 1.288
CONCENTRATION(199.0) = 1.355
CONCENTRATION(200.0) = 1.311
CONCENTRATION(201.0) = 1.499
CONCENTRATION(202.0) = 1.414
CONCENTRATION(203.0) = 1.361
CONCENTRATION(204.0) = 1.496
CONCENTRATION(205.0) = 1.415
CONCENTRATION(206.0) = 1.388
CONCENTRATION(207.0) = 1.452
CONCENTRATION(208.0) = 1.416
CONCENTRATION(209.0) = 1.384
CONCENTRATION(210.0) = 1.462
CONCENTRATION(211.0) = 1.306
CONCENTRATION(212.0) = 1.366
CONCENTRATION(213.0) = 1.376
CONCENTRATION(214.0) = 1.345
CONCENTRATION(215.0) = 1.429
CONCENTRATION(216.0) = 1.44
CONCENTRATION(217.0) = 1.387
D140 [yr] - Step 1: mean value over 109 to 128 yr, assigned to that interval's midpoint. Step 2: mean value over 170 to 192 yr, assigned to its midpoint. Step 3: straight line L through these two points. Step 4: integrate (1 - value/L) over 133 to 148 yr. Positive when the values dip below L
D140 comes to 2.5 yr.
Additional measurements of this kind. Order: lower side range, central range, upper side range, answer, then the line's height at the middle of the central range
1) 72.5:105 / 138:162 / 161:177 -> 8.4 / 1.29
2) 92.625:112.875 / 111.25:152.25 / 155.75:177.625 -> 3.9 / 1.41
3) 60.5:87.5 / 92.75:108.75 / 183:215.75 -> -3.1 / 1.44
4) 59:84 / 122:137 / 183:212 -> -1.2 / 1.39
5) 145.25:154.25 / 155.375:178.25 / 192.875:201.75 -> -3.5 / 0.924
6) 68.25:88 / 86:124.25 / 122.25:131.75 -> -1.9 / 1.53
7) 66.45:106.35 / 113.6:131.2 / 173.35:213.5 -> 0.6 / 1.52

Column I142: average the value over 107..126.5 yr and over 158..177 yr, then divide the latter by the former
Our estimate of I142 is 0.7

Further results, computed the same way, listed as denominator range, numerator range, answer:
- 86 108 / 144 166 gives 0.46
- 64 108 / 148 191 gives 0.67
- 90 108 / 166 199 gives 0.76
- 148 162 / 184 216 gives 1.98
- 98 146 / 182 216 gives 0.92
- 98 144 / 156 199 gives 0.80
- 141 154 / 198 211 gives 1.72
